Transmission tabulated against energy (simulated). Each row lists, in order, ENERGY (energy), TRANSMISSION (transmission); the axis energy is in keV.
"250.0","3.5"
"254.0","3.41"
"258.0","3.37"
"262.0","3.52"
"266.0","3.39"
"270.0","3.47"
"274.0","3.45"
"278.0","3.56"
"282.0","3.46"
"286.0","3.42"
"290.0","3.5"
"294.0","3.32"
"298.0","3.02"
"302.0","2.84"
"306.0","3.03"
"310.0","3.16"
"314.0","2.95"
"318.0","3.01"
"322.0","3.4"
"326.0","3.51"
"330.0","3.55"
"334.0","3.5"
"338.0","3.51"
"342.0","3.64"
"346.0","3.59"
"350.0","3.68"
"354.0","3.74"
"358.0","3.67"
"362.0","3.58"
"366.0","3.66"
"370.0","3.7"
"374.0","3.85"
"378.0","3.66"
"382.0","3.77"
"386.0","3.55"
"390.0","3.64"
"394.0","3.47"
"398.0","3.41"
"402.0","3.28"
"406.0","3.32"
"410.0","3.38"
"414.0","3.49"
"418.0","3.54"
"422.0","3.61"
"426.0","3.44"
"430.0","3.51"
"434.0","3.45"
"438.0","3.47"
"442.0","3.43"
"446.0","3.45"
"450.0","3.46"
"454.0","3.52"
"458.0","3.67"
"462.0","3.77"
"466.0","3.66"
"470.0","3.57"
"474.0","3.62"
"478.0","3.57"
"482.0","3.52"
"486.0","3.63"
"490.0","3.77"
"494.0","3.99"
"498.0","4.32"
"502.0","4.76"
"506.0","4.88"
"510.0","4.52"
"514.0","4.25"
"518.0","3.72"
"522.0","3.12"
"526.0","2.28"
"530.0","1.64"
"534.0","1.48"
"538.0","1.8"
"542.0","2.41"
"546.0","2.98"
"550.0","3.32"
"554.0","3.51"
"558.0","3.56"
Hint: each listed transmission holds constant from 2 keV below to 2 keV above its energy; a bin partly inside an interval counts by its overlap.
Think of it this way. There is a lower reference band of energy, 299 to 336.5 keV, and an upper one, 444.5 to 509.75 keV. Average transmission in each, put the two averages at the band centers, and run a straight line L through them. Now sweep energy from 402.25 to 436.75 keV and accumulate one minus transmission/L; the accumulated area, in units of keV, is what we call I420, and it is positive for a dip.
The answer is 1.51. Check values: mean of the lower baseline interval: 3.22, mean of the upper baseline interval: 3.84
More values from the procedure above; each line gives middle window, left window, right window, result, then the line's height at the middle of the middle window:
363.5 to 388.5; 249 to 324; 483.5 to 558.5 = -2.8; 3.32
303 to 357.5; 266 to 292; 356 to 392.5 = 2.7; 3.58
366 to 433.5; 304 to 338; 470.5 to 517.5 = 1.6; 3.63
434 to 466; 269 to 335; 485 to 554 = -2.0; 3.33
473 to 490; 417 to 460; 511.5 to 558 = -2.1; 3.2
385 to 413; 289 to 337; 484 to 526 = 1.1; 3.58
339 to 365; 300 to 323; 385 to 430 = -3.4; 3.23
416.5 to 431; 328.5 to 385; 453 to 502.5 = 0.8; 3.72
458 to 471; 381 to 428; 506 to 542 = -1.9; 3.21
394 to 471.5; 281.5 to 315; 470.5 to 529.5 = 2.0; 3.59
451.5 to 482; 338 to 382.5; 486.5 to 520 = 3.6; 4.1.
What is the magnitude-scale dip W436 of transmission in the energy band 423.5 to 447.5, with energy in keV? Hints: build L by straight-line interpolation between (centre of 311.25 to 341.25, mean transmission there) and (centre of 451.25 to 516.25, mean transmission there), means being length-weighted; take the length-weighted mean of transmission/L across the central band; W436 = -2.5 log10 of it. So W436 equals 0.09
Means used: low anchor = 3.35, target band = 3.46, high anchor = 3.93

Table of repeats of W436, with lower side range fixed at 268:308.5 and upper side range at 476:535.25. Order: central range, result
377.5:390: -0.07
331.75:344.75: -0.06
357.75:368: -0.07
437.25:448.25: 0.02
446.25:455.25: 0.01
